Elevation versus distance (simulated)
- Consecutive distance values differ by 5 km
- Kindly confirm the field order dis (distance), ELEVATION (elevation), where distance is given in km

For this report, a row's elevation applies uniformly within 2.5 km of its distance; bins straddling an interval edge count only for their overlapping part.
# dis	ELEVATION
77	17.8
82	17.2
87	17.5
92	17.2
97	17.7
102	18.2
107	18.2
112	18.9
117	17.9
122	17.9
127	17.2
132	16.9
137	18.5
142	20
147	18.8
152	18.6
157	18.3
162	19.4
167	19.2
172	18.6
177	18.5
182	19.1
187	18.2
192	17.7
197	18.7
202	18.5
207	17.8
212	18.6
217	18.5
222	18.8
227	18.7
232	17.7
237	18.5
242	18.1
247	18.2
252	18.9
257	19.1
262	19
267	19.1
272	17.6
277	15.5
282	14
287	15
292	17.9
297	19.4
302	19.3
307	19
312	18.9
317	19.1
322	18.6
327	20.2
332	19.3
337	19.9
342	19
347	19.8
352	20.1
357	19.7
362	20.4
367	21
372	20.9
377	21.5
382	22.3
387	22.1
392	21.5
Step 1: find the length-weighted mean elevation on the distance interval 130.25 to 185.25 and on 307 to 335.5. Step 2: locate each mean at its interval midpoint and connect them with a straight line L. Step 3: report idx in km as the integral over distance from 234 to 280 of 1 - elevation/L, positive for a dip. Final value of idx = 2.1 km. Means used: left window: 18.7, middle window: 18.2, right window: 19.2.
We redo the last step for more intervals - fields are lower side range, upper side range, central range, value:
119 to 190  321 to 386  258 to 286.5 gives 3.7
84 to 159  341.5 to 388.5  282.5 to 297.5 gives 2.4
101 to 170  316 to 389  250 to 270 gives 0.5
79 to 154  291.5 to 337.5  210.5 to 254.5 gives 0.6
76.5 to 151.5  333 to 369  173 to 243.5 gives 1.4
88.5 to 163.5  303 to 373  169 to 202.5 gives 0.3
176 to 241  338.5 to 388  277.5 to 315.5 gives 4.1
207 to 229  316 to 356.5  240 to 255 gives 0.3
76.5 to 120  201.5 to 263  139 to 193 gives -1.9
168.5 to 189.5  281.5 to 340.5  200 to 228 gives 0.2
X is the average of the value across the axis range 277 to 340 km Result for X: 18.3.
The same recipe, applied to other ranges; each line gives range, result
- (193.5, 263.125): 18.5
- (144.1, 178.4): 18.8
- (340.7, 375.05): 20.2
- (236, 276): 18.4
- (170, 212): 18.4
